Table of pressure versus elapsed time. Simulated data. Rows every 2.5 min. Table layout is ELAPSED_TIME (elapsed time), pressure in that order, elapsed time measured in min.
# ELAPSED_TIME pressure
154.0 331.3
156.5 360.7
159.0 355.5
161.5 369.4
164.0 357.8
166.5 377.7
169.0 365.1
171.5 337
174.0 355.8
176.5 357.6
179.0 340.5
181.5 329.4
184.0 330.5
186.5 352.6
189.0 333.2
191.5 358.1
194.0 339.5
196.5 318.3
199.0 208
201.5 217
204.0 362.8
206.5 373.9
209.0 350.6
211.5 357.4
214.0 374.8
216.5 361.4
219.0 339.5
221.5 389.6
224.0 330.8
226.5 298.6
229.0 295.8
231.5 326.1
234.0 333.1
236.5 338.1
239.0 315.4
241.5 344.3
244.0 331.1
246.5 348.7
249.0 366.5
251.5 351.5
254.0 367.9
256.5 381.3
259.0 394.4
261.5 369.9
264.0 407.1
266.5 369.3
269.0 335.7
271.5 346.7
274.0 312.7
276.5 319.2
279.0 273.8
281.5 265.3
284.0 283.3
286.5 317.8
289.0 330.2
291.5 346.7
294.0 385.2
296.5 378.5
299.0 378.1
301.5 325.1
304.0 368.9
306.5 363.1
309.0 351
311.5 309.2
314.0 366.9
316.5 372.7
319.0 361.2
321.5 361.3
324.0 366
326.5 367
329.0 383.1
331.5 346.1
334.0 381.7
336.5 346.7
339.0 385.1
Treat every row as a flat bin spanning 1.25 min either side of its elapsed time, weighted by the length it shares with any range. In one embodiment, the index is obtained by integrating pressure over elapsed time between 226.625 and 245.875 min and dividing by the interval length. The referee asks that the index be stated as 325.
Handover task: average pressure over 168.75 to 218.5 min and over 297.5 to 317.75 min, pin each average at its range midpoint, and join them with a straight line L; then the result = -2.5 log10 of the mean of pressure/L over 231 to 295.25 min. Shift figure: 0.02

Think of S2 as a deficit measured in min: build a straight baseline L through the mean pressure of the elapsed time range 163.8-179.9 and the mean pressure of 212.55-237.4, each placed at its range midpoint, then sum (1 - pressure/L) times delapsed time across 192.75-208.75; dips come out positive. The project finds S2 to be 1.9 min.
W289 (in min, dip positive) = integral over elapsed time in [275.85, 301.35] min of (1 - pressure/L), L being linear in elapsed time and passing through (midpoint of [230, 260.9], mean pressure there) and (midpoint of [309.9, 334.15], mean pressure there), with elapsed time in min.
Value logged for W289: 2.01 min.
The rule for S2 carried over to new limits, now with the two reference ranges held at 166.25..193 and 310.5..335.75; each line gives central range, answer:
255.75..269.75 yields -0.9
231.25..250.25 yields 0.8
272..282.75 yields 1.8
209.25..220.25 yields -0.2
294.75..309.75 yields -0.1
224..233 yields 1.1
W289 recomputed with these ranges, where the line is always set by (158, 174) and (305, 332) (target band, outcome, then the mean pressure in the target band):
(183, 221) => 2.8 min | 333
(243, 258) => 0.0 min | 359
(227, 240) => 1.4 min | 320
